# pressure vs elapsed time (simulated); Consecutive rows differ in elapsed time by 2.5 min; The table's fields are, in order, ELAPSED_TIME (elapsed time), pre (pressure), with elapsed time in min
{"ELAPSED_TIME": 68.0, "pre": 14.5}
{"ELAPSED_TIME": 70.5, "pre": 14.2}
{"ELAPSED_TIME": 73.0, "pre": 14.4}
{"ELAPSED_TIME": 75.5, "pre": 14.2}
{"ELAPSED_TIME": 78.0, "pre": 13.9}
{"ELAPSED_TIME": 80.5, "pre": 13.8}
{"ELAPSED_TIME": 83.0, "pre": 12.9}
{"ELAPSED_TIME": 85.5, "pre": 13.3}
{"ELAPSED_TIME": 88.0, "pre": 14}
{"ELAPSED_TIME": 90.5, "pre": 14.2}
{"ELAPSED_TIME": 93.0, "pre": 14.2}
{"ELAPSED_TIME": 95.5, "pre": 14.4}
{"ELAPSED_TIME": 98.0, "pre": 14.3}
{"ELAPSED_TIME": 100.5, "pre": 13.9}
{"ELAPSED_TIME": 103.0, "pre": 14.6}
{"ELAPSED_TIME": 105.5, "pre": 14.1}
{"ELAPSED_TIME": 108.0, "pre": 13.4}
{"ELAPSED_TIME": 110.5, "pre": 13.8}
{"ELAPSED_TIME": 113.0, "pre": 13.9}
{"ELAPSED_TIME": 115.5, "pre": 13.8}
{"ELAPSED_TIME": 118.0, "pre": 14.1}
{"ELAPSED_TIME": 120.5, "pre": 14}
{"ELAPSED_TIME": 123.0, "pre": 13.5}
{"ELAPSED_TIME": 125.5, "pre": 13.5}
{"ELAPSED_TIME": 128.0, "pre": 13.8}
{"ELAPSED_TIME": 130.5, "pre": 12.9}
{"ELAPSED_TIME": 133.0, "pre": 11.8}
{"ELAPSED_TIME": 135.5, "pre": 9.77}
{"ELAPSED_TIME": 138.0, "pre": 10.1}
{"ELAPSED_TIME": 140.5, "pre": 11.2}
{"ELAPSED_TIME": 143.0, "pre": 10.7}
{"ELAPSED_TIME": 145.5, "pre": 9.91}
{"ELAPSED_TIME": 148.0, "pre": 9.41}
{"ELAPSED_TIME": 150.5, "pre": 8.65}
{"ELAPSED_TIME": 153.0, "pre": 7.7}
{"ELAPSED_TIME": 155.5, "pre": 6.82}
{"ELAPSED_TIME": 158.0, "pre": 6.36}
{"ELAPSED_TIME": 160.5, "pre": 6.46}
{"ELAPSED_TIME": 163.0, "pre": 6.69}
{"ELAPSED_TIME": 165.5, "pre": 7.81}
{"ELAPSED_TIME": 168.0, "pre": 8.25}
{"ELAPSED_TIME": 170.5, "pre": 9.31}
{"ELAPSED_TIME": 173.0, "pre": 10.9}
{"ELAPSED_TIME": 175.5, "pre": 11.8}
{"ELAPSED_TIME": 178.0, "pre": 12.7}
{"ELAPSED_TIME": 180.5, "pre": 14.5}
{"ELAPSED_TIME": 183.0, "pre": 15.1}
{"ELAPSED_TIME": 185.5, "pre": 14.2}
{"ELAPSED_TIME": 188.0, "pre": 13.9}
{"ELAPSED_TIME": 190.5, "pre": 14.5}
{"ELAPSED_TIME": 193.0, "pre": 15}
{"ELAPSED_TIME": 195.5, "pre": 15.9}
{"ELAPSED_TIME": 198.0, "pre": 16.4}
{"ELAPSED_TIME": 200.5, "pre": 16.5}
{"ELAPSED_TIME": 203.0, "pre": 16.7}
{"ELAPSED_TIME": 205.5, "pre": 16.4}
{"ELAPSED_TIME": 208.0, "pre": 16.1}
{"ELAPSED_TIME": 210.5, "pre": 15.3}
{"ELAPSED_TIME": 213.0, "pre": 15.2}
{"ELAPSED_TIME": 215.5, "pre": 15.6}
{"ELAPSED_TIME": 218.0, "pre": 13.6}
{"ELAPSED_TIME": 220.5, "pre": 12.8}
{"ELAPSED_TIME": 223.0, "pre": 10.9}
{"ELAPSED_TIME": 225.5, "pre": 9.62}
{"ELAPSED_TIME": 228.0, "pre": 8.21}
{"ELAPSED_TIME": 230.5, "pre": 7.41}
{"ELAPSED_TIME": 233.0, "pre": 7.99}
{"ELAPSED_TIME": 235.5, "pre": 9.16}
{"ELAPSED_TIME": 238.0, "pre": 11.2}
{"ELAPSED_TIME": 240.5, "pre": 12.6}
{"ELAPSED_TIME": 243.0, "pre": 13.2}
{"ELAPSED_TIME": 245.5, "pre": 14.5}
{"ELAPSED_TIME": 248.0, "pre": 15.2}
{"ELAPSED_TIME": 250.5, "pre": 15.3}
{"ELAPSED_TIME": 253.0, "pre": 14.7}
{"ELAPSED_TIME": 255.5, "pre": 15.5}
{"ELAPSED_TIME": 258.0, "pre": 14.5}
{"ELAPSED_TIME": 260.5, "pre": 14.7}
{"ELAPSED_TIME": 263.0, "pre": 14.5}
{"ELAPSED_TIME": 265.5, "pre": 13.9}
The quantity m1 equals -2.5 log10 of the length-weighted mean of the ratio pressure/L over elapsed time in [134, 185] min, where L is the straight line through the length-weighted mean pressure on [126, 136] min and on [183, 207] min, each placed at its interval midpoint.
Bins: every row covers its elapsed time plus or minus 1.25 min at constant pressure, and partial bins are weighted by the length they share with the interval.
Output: 0.372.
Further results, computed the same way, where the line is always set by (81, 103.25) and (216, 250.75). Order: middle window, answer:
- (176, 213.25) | -0.238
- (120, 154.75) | 0.189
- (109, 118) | -0.022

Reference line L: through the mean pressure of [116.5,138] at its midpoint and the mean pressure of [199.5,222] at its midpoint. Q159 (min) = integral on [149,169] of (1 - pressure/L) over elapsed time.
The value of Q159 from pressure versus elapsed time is 9.3 min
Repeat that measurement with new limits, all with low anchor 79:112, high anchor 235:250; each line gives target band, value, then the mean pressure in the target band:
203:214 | -2.3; 15.9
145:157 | 4.6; 8.37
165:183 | 3.0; 11.2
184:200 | -2.1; 15.1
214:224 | -0.2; 13.3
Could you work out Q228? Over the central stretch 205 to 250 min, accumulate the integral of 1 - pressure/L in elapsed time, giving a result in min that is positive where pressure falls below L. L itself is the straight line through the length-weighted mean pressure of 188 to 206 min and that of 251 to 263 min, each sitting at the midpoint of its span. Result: 8.3 min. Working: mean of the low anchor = 15.8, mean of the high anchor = 14.8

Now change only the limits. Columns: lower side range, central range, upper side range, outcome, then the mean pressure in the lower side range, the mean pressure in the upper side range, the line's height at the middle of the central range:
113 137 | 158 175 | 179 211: 7.3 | 13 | 15.4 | 14.4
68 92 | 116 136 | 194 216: 2.2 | 13.9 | 16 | 14.7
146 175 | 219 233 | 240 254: 3.4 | 8.18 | 14.3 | 12.8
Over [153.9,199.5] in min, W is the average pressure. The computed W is 11.5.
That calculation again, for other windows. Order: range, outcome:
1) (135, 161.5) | 8.82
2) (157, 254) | 12.5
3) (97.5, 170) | 11.2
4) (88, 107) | 14.2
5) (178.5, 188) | 14.4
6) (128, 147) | 11.1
